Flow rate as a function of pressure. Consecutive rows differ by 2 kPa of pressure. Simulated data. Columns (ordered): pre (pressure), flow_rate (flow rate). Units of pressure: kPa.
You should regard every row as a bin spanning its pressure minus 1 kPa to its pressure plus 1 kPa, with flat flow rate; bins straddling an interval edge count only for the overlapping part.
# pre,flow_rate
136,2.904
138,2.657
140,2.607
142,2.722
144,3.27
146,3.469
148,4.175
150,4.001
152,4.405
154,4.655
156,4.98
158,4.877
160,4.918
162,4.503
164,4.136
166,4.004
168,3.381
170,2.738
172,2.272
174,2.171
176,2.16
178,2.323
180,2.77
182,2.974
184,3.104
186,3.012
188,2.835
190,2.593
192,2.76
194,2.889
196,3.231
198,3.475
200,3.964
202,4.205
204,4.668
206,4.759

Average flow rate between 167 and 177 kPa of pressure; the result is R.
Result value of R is 2.54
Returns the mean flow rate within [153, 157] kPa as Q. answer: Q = 4.82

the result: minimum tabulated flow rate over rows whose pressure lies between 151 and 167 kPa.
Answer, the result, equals 4.004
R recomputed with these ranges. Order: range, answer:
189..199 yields 2.99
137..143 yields 2.66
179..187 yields 2.96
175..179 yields 2.24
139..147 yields 3.02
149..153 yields 4.2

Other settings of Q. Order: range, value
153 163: 4.79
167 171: 3.06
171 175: 2.22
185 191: 2.81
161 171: 3.75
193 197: 3.06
